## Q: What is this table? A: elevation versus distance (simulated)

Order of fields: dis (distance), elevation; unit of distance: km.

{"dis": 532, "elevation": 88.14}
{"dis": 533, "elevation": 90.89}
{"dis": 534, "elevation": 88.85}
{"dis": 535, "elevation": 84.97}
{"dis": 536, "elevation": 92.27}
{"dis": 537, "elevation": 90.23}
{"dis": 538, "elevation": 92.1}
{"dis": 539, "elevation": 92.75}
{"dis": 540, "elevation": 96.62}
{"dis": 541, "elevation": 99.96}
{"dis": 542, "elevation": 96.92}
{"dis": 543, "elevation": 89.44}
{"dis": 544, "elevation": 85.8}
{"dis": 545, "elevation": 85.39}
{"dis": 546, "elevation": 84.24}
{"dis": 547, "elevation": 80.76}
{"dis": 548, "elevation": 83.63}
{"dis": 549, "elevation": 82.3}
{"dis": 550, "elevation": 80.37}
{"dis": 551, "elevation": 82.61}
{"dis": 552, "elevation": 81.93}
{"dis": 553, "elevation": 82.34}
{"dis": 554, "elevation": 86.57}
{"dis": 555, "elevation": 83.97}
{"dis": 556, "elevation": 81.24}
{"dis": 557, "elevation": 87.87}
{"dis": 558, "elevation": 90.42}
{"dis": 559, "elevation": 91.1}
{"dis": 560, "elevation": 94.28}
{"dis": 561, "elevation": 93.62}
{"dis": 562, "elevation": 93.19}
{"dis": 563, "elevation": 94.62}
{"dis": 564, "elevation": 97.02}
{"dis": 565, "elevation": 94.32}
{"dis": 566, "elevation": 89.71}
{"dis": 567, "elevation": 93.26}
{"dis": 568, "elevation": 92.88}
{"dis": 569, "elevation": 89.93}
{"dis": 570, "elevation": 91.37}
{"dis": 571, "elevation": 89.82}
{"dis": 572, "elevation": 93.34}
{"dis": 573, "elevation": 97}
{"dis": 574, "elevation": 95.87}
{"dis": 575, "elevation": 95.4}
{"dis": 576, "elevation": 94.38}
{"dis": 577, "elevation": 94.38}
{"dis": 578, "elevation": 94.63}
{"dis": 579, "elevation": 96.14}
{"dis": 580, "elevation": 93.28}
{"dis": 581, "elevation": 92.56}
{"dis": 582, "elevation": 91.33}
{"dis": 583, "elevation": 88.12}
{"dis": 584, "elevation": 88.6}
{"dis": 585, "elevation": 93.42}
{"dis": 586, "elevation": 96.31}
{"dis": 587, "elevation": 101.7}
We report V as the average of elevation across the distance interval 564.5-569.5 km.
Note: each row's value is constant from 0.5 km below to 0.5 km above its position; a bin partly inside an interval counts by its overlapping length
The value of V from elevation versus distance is 92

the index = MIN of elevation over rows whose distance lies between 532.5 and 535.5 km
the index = 84.97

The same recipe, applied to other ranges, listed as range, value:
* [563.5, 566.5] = 89.71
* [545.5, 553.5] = 80.37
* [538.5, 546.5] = 84.24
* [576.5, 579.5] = 94.38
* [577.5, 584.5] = 88.12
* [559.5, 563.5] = 93.19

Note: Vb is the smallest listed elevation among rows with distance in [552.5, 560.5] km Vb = 81.24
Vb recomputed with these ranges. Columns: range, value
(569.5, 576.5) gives 89.82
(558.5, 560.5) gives 91.1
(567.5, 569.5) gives 89.93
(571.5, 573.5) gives 93.34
